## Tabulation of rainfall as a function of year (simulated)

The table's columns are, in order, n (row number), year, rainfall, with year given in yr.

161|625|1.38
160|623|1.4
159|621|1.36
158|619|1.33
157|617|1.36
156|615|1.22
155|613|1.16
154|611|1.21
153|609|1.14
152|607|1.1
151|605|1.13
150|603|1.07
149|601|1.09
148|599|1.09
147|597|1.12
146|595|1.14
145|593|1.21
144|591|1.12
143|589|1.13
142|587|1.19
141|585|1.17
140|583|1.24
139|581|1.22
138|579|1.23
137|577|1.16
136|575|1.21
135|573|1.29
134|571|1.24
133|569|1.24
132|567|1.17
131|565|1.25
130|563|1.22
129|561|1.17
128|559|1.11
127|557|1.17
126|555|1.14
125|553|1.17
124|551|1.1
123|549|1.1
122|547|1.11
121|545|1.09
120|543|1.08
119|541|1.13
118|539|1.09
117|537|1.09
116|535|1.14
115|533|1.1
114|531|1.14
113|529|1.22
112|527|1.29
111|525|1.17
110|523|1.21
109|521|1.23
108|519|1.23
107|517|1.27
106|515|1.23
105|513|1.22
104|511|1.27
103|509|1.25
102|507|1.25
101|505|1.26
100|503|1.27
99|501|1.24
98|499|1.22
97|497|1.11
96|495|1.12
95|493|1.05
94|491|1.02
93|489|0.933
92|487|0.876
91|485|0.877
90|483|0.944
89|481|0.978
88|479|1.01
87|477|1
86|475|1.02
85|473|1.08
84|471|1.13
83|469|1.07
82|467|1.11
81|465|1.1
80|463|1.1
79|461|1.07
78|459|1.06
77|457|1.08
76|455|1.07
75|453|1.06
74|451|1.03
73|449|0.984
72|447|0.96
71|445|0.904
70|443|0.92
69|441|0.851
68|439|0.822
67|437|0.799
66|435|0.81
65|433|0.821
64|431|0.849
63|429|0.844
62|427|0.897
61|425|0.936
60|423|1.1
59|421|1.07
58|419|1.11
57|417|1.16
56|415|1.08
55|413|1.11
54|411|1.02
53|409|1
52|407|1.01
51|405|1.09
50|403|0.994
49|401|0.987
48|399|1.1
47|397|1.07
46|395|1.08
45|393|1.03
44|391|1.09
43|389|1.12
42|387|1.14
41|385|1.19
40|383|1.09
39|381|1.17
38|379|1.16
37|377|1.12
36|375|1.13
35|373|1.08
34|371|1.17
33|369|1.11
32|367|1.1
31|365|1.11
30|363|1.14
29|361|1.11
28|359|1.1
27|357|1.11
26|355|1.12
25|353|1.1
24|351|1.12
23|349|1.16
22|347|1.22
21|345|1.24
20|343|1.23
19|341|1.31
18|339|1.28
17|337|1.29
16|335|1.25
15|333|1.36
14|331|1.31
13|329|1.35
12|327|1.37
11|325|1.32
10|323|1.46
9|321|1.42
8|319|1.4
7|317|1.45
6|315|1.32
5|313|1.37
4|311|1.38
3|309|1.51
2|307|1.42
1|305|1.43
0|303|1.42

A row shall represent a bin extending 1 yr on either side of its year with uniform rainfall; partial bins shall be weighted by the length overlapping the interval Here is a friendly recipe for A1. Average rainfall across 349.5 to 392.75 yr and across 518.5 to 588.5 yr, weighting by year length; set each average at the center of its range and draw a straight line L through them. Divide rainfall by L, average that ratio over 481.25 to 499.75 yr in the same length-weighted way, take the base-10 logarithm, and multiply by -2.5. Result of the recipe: 0.14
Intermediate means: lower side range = 1.12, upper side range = 1.17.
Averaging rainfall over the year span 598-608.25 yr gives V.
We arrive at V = 1.1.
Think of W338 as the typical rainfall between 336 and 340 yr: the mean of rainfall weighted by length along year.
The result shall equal 1.29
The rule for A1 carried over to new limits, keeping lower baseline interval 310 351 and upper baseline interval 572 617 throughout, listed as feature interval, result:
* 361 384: 0.15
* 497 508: -0.01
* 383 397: 0.17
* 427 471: 0.28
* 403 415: 0.22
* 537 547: 0.10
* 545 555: 0.07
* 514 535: 0.00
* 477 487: 0.28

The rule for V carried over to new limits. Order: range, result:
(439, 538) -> 1.1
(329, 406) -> 1.15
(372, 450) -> 1.02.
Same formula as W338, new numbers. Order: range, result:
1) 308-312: 1.44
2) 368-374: 1.12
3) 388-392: 1.1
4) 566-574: 1.24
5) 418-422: 1.09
